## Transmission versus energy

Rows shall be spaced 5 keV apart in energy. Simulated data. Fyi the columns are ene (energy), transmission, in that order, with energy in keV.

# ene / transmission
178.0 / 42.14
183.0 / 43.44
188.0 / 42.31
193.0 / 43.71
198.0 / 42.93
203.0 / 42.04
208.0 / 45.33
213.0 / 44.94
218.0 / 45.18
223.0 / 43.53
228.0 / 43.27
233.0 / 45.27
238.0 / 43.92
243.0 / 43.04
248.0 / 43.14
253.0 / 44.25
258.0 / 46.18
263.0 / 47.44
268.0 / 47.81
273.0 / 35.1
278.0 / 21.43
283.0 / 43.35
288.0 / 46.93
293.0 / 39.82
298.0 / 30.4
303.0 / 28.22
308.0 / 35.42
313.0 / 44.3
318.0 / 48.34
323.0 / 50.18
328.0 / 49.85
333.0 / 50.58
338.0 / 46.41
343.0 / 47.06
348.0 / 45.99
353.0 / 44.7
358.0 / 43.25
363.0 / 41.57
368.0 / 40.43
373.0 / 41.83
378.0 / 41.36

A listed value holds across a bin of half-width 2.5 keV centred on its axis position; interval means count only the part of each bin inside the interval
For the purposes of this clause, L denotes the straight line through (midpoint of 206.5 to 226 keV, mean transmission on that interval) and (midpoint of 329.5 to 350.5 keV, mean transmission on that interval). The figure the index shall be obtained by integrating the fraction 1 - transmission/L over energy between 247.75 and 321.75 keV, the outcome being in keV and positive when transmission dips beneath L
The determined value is 9.69 keV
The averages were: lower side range 44.7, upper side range 47.6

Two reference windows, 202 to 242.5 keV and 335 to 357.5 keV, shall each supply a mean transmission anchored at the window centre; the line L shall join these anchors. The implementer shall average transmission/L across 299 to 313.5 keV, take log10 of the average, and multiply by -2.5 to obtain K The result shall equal 0.30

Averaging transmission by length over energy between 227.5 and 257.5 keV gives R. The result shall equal 44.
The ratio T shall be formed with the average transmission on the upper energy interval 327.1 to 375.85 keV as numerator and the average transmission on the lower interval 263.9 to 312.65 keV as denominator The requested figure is 1.21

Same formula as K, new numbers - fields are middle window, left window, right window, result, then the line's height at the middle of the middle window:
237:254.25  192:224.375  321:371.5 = 0.024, 44.5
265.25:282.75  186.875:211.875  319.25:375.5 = 0.229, 44.6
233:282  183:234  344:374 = 0.051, 43.6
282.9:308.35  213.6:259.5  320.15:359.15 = 0.237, 46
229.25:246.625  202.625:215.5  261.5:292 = -0.034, 42.6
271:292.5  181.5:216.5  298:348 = 0.181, 43.8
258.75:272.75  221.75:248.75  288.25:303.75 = -0.150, 39.5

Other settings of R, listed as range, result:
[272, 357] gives 41.8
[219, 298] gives 42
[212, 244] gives 44.2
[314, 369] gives 46.3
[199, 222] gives 44.2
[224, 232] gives 43.7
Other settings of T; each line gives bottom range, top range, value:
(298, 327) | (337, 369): 1.09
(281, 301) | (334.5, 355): 1.16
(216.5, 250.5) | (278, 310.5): 0.82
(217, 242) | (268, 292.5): 0.86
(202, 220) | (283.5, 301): 0.88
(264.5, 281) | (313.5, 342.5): 1.36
